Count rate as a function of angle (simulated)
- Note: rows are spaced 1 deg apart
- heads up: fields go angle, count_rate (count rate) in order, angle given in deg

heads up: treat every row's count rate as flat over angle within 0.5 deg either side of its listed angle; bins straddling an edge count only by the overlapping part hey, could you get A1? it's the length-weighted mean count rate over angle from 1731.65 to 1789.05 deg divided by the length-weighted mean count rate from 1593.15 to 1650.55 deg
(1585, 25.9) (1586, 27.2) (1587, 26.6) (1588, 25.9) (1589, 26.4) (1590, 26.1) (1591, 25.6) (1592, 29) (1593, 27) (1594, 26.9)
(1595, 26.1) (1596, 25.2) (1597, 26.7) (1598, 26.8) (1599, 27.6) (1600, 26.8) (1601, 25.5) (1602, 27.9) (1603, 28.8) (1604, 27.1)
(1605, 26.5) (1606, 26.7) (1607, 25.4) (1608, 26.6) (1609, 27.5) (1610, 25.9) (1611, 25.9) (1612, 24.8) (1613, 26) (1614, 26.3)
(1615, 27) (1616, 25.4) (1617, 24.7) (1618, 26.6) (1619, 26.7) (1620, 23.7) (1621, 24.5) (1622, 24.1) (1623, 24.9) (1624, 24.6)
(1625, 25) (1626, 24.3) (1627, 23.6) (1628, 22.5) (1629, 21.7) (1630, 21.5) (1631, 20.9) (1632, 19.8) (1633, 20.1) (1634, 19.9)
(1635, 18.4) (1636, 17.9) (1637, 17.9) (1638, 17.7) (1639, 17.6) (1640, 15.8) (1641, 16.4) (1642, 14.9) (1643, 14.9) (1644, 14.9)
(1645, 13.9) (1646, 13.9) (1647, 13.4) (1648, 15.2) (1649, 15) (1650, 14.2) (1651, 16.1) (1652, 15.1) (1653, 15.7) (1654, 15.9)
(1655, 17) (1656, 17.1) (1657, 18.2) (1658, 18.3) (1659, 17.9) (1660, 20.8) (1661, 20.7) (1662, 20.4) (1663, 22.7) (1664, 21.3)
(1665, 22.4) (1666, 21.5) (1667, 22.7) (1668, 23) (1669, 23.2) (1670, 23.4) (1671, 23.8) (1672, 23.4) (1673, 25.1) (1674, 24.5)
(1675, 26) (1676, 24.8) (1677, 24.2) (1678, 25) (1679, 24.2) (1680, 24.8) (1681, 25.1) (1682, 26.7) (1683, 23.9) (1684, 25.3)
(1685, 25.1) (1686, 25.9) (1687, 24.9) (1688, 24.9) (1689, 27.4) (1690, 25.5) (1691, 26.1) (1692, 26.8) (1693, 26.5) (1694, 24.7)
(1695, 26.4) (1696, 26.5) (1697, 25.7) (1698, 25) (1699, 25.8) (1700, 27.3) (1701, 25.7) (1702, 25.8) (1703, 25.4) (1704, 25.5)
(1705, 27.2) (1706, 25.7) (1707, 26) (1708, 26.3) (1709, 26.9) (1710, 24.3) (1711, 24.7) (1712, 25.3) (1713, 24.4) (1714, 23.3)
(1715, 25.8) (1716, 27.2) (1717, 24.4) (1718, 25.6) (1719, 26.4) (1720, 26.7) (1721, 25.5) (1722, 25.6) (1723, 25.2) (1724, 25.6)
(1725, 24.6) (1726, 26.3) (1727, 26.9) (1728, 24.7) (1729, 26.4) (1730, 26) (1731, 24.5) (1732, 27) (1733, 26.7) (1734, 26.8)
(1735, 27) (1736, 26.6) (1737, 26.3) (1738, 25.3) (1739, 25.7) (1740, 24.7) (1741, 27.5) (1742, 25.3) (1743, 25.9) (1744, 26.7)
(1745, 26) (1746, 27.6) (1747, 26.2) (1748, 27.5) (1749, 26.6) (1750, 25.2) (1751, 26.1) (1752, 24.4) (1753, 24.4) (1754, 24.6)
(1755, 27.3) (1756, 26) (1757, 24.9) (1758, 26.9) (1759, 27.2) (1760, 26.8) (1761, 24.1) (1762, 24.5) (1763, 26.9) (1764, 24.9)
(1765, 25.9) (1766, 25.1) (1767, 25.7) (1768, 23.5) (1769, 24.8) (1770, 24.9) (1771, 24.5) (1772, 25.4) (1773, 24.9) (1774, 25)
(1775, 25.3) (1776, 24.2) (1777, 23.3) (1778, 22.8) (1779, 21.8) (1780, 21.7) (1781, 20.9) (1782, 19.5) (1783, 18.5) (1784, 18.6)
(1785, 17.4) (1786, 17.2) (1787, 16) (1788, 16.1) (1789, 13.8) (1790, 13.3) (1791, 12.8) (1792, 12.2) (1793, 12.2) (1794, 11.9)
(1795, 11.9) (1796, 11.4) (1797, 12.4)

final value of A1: 1.1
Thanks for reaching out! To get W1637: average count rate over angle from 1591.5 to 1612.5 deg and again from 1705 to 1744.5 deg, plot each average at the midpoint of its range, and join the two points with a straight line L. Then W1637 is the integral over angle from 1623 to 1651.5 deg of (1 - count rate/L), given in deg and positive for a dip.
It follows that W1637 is 8.7 deg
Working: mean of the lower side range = 26.7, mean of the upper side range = 25.8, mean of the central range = 18.4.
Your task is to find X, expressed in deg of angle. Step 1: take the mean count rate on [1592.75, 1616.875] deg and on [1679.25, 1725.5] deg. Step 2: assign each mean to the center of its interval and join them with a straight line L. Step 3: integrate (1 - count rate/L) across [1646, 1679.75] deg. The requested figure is 7.4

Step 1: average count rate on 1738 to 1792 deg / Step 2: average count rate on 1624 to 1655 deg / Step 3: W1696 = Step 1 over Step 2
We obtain 1.3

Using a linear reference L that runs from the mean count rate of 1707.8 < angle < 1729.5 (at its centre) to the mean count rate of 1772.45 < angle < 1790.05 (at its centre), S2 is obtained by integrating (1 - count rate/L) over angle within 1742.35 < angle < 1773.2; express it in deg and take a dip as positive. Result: -4.8 deg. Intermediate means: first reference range 25.5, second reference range 20.2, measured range 25.7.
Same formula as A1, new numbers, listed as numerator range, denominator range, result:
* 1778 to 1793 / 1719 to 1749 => 0.66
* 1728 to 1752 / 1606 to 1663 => 1.28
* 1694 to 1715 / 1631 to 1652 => 1.56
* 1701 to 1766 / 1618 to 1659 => 1.37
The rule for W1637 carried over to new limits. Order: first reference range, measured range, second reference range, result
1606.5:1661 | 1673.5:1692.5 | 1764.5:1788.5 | -3.8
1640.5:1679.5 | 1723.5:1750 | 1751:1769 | -2.3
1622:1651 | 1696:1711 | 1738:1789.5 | -3.1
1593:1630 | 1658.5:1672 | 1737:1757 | 2.0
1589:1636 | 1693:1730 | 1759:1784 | -2.1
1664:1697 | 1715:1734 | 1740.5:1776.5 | -0.5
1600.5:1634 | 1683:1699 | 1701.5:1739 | -0.1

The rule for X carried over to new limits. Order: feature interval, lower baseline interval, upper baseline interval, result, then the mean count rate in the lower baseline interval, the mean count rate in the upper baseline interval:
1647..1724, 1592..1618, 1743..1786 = 5.9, 26.5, 24.4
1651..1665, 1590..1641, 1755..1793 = 3.0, 24.2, 22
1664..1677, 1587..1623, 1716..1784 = 1.1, 26.3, 25.2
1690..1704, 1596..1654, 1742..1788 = -1.8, 21.9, 24.1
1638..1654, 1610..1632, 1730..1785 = 6.1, 24.4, 24.9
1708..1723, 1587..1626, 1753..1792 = -1.1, 26.1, 22.4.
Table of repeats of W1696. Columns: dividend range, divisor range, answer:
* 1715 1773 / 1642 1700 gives 1.18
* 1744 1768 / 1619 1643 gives 1.24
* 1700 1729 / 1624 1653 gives 1.42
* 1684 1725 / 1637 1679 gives 1.33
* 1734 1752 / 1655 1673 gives 1.24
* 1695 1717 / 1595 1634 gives 1.02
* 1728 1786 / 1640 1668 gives 1.42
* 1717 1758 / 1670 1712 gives 1.02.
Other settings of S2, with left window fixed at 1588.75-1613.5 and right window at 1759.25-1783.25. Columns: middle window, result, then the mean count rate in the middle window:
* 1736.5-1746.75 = -0.7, 26.1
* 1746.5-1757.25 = -0.6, 25.8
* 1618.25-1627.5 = 0.6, 24.7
